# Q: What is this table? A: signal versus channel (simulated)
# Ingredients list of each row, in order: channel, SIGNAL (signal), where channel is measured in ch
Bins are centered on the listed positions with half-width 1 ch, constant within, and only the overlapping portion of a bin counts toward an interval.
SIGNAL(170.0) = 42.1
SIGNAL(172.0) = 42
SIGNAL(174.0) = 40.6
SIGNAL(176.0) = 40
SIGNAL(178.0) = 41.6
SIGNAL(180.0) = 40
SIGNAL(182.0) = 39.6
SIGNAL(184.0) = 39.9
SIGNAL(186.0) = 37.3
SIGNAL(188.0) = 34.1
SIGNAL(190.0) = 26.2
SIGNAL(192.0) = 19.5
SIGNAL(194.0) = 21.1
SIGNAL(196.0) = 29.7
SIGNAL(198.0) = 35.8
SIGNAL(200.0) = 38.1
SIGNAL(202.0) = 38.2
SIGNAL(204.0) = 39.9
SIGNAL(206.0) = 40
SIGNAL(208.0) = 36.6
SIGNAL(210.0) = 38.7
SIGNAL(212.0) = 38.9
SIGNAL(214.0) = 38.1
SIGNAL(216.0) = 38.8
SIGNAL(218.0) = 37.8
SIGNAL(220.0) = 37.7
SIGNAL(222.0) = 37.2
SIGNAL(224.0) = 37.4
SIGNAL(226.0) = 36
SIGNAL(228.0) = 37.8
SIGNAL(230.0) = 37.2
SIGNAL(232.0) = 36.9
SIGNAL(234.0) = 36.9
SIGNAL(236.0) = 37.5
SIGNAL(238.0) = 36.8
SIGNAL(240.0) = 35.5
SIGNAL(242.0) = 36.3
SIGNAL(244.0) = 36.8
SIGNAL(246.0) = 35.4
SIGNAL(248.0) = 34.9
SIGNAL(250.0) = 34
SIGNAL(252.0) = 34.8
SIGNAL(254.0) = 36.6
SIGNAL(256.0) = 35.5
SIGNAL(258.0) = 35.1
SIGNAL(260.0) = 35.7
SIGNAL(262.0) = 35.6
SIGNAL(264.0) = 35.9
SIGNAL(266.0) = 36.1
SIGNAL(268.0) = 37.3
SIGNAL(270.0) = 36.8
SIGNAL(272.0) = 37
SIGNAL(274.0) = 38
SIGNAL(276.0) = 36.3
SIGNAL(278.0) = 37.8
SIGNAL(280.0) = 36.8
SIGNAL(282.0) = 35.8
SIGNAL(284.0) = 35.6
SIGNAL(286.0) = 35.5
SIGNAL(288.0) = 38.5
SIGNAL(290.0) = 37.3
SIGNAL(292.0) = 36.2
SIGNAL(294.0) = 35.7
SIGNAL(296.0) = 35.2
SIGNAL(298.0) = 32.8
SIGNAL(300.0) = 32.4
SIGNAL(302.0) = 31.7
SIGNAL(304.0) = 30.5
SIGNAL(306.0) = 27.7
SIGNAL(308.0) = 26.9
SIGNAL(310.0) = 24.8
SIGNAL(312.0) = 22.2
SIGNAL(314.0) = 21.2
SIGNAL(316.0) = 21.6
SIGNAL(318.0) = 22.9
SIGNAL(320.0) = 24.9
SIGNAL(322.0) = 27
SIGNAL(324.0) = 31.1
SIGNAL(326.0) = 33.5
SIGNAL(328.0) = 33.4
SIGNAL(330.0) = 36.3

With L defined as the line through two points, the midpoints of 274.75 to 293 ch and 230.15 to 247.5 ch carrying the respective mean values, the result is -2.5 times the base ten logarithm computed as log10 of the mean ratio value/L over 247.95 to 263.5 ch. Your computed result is 0.04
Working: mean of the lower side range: 36.5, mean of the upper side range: 36.7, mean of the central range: 35.3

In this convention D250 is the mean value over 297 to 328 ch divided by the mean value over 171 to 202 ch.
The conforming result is 0.79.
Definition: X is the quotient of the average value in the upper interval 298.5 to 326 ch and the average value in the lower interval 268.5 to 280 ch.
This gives 0.7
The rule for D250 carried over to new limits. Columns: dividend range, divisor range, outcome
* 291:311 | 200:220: 0.82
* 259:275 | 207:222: 0.96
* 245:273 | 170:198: 1.02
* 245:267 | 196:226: 0.94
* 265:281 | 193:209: 1.06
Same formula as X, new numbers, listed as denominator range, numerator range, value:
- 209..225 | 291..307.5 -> 0.86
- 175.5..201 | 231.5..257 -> 1.06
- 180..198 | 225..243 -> 1.16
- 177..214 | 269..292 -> 1.04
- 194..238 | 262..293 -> 0.99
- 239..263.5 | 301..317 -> 0.73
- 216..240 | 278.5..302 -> 0.95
